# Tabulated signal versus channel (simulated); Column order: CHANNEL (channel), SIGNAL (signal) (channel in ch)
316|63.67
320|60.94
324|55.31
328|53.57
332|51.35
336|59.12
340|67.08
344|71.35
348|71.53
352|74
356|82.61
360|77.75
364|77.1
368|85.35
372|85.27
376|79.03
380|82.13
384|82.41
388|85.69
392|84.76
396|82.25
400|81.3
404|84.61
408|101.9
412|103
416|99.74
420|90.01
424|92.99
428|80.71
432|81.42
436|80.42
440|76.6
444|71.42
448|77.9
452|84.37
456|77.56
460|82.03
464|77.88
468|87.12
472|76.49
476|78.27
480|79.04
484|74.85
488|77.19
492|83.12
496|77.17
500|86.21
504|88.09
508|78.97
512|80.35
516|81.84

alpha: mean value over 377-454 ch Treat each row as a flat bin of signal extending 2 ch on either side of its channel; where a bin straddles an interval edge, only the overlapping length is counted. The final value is 85.4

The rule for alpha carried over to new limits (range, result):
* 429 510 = 79.8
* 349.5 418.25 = 85.1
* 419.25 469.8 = 81.3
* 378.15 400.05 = 83.3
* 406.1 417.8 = 102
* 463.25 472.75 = 81.4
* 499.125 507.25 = 86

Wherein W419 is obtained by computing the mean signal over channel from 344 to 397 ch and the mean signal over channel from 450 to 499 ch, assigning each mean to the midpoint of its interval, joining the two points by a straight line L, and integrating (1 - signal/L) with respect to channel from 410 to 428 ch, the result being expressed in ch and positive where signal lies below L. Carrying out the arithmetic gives -3.3 ch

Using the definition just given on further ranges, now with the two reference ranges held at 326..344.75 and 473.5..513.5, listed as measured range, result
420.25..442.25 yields -3.28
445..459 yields -0.86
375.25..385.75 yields -2.53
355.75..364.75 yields -2.26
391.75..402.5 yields -2.34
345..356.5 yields -2.42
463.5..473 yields -0.54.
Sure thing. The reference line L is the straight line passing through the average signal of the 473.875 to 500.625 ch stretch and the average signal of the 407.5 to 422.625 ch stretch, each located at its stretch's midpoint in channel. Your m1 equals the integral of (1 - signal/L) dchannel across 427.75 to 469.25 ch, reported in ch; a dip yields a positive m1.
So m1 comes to 4.4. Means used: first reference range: 98.1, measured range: 79.6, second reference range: 79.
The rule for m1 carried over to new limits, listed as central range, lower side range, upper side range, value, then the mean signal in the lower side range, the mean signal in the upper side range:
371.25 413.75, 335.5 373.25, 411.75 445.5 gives -3.02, 75.5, 85.6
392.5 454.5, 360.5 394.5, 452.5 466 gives -3.71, 82.5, 79.7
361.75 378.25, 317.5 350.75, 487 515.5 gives -3.93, 61.6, 81.8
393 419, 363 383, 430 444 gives -3.79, 82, 78.3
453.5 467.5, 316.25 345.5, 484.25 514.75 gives -0.72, 59.9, 81.2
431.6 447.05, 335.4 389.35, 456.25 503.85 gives 0.42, 77.5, 80.2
